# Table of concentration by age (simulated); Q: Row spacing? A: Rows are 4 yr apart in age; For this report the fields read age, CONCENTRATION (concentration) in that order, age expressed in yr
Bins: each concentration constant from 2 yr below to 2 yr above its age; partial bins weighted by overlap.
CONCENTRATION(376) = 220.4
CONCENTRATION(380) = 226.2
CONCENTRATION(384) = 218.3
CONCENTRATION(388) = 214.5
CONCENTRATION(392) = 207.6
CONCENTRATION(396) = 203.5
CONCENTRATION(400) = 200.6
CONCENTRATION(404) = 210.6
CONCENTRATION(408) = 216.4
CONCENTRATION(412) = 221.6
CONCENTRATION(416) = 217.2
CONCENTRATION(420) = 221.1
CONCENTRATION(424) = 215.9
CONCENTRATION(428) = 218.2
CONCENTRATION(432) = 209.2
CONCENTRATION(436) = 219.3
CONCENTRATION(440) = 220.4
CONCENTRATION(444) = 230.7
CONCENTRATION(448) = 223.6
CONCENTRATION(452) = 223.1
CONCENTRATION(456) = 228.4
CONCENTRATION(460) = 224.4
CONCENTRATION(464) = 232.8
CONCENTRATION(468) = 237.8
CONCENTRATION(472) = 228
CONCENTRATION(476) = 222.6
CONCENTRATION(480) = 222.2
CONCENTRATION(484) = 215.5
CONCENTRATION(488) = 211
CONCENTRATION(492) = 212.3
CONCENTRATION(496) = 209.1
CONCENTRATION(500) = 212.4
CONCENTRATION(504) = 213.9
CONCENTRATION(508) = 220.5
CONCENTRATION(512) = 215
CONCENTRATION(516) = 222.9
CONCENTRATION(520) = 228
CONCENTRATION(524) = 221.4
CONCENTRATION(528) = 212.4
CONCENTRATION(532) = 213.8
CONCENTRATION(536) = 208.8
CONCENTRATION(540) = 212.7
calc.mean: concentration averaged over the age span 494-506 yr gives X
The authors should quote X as 212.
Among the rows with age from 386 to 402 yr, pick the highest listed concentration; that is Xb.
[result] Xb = 214.5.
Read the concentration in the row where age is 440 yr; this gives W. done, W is 220.4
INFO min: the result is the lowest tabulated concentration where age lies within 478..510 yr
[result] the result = 209.1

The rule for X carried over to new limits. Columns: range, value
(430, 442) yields 216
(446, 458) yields 225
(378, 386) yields 222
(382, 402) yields 209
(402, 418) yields 216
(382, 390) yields 216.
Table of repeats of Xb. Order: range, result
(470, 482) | 228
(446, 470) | 237.8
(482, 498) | 215.5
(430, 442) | 220.4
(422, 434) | 218.2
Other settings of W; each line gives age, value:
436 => 219.3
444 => 230.7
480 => 222.2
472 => 228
